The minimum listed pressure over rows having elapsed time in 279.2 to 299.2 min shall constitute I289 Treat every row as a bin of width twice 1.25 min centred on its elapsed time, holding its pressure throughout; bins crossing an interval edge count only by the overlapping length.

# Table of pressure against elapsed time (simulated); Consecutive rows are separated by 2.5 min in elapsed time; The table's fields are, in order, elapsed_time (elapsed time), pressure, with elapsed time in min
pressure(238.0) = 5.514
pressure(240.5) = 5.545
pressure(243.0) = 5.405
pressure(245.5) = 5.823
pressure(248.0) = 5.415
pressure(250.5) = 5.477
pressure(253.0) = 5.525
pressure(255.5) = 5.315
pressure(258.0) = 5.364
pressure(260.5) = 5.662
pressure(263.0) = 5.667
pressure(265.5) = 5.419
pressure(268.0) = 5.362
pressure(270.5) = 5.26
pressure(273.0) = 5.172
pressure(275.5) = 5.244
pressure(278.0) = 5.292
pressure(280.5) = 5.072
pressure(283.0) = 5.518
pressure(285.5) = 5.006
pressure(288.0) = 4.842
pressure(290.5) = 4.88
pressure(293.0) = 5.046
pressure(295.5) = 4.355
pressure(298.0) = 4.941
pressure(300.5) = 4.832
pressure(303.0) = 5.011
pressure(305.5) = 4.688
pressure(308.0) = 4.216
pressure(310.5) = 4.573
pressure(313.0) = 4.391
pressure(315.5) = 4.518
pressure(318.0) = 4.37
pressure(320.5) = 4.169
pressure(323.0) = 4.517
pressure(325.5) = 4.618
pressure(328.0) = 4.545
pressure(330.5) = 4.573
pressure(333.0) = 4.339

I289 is 4.355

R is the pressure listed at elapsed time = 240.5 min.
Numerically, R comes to 5.545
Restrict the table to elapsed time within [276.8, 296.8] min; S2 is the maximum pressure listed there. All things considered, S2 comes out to 5.518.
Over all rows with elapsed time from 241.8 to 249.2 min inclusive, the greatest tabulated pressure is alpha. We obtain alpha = 5.823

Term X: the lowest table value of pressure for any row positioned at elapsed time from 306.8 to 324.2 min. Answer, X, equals 4.169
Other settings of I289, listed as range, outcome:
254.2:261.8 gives 5.315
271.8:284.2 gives 5.072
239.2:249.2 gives 5.405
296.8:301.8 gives 4.832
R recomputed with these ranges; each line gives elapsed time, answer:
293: 5.046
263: 5.667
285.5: 5.006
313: 4.391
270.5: 5.26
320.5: 4.169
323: 4.517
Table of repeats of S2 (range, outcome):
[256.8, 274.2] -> 5.667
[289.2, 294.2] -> 5.046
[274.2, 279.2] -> 5.292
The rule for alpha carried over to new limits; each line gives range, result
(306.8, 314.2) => 4.573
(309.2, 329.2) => 4.618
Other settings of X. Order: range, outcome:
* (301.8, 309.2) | 4.216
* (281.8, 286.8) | 5.006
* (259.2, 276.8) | 5.172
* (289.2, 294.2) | 4.88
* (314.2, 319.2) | 4.37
